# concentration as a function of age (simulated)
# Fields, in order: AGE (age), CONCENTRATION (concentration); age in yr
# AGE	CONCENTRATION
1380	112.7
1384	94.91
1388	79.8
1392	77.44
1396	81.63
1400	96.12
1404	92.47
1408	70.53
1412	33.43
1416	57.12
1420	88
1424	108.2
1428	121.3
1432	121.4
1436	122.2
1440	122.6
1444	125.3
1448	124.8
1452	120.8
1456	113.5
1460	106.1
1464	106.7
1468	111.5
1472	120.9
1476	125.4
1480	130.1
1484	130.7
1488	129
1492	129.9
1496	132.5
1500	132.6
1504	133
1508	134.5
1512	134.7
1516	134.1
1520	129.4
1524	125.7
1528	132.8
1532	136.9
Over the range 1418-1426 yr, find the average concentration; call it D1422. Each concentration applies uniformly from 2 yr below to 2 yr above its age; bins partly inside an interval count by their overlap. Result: 98.1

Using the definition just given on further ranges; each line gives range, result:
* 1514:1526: 130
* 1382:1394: 84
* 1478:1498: 130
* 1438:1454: 123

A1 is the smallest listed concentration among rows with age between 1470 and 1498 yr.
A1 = 120.9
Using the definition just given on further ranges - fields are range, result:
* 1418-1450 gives 88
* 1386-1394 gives 77.44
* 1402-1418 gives 33.43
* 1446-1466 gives 106.1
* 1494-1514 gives 132.5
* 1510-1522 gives 129.4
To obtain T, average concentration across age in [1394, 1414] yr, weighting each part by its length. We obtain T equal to 74.8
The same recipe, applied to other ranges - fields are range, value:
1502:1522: 133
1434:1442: 122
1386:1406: 85.5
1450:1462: 113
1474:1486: 129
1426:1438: 122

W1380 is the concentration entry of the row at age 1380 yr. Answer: 112.7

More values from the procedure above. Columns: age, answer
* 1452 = 120.8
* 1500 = 132.6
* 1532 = 136.9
